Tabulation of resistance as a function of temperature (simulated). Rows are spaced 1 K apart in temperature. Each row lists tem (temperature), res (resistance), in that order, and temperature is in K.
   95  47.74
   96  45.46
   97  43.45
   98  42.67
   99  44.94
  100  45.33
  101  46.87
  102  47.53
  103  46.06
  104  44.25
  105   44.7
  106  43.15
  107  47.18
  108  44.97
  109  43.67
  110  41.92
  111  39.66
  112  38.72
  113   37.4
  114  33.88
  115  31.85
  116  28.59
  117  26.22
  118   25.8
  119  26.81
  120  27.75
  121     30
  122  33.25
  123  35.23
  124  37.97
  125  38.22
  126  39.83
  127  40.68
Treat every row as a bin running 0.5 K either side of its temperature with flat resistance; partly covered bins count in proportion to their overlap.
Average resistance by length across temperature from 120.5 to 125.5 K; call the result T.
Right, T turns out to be 34.9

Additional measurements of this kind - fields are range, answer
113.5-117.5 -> 30.1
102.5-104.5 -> 45.2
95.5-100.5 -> 44.4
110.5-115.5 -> 36.3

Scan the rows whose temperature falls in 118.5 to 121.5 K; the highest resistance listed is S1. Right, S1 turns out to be 30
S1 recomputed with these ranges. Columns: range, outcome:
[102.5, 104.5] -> 46.06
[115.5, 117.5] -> 28.59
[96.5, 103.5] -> 47.53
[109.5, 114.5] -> 41.92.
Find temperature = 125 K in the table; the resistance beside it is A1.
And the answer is 38.22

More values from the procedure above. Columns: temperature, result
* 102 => 47.53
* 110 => 41.92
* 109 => 43.67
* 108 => 44.97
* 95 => 47.74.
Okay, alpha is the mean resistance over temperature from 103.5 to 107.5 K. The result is 44.8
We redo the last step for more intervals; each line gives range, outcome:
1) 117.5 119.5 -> 26.3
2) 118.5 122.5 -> 29.5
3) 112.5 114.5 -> 35.6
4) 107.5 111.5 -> 42.6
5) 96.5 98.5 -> 43.1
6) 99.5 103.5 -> 46.4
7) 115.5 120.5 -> 27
